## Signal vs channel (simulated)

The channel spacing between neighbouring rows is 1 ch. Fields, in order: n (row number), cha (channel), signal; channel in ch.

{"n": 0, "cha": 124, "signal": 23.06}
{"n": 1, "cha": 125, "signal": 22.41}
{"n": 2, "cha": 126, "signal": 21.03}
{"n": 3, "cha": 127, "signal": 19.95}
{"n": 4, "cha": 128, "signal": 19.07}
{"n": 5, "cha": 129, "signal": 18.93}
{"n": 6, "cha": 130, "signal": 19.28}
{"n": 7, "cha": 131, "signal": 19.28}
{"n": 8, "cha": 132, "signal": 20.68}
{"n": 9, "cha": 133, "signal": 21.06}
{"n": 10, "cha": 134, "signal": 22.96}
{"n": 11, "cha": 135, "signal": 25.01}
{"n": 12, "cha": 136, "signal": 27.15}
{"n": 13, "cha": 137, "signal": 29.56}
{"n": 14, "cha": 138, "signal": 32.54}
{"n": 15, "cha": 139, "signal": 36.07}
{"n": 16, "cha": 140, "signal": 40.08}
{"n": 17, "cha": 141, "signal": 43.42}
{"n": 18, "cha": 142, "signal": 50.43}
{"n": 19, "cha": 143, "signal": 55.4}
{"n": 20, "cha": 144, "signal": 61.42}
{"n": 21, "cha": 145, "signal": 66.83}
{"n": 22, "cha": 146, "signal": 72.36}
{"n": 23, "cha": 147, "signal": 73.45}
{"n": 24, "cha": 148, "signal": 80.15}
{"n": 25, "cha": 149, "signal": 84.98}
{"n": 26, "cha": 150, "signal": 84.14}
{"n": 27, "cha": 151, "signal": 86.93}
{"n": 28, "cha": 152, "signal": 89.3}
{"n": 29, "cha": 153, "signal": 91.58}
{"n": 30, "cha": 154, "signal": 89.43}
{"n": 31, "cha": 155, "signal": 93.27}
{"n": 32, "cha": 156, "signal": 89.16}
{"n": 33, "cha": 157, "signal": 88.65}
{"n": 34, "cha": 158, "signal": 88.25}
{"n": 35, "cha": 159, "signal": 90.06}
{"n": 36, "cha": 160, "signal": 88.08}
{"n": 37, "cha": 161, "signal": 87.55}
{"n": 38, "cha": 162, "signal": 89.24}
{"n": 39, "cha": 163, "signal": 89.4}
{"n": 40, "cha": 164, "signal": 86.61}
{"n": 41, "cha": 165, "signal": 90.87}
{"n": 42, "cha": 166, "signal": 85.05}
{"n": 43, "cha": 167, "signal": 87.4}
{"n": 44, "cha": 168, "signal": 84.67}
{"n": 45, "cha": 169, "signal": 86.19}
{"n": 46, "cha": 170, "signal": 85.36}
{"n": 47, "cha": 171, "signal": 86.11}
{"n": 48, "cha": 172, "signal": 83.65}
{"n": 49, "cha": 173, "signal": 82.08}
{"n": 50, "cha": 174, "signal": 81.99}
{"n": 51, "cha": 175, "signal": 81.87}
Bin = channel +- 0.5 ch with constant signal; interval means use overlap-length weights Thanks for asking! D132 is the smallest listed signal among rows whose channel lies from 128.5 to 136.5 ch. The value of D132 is 18.93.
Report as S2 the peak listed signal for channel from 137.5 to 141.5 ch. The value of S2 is 43.42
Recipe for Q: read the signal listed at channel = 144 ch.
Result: 61.42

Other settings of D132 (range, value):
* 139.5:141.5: 40.08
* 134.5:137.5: 25.01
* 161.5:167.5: 85.05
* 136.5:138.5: 29.56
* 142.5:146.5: 55.4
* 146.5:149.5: 73.45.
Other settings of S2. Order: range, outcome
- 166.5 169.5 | 87.4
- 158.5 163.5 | 90.06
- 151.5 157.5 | 93.27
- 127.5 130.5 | 19.28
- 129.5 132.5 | 20.68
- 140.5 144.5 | 61.42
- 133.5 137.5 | 29.56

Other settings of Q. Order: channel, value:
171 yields 86.11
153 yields 91.58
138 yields 32.54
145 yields 66.83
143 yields 55.4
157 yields 88.65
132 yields 20.68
